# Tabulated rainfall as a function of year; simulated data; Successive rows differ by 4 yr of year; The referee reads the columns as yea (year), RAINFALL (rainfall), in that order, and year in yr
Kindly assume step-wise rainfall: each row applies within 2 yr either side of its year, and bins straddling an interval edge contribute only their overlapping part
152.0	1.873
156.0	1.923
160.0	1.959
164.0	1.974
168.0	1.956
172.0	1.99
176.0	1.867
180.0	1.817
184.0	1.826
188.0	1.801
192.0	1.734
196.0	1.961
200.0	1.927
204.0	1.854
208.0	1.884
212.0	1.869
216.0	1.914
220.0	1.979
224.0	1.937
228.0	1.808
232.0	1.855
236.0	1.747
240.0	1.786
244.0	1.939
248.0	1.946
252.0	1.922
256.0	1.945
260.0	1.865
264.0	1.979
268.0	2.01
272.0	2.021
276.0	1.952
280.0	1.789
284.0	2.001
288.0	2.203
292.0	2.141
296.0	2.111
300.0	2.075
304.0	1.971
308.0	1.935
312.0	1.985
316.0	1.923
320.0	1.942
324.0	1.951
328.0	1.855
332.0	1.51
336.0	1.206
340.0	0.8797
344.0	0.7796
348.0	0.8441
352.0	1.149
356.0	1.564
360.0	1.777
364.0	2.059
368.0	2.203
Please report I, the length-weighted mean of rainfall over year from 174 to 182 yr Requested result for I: 1.84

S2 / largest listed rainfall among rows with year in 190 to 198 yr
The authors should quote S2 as 1.961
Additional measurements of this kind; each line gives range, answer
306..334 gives 1.985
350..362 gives 1.777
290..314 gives 2.141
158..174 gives 1.99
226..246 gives 1.939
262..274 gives 2.021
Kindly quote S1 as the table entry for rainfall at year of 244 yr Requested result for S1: 1.939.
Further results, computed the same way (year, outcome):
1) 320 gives 1.942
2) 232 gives 1.855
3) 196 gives 1.961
